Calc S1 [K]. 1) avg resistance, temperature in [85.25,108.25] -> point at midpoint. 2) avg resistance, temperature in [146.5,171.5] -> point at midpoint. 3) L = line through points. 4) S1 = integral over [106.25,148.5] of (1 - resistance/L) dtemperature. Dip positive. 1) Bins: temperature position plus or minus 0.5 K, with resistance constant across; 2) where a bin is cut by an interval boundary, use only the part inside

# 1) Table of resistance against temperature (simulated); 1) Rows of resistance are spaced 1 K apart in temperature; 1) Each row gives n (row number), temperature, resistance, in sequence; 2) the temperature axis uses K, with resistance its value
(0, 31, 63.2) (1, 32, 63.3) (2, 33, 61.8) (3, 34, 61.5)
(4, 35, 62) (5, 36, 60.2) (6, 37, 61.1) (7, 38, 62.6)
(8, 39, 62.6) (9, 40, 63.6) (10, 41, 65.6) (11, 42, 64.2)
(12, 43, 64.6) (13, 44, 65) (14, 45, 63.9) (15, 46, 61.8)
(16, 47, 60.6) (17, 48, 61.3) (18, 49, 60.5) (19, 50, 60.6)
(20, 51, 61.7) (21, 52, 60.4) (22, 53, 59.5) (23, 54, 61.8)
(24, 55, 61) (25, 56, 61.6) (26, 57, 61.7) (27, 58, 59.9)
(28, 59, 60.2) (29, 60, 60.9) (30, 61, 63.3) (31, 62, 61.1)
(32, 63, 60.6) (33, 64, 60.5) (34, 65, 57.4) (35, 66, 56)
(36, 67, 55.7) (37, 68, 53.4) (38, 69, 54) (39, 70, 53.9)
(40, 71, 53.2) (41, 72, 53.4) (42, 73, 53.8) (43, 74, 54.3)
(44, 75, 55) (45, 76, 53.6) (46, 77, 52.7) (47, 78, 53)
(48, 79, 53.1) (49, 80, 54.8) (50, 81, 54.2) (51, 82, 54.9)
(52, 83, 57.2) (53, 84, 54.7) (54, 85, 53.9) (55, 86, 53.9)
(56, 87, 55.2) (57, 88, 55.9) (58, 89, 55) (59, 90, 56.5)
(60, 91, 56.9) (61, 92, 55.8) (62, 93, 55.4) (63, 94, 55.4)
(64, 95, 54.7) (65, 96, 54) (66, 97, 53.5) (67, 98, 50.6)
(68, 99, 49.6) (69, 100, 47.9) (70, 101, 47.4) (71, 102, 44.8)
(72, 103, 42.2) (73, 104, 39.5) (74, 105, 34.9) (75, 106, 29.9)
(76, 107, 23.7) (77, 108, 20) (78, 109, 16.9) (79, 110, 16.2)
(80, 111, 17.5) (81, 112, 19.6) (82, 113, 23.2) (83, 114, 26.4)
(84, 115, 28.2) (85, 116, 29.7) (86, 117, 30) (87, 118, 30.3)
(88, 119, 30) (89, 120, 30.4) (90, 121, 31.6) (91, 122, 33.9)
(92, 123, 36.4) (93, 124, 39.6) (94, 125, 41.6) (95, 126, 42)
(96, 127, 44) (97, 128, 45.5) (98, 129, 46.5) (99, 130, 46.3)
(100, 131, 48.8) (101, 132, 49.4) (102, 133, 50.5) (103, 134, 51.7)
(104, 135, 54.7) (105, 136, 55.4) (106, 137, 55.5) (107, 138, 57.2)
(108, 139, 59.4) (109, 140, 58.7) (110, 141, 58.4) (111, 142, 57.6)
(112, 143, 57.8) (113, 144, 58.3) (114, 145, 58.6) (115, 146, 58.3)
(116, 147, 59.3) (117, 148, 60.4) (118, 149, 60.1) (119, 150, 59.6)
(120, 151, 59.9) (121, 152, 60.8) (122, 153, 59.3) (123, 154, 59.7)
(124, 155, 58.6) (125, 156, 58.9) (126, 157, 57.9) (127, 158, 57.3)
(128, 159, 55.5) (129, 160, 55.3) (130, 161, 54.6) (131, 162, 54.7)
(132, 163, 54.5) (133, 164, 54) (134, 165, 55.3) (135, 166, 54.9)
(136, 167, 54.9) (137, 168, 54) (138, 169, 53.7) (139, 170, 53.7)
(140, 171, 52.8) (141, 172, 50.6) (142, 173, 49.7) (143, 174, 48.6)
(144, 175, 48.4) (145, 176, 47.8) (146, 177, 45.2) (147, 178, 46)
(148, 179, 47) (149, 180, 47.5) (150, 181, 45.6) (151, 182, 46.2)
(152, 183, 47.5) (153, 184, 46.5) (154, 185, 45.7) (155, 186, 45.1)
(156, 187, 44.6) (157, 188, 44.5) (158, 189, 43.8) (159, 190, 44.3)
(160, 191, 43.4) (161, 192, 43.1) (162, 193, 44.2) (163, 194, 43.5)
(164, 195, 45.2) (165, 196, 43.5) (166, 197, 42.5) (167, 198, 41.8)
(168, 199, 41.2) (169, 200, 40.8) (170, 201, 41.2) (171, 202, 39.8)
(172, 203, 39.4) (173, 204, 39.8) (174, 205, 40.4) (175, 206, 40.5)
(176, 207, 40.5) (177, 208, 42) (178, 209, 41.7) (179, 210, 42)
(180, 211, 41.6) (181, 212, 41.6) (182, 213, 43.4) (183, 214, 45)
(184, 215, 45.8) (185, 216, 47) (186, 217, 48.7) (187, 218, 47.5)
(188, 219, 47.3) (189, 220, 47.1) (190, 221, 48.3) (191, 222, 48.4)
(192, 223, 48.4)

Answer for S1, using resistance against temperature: 8.8 K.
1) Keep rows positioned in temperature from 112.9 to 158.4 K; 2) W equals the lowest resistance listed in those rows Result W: 23.2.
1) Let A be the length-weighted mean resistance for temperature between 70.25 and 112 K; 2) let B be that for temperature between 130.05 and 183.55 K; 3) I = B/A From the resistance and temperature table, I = 1.15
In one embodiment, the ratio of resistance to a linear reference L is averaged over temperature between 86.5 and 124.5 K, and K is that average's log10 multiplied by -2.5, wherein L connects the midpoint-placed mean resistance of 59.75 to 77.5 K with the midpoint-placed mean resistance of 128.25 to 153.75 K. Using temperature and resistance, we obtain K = 0.40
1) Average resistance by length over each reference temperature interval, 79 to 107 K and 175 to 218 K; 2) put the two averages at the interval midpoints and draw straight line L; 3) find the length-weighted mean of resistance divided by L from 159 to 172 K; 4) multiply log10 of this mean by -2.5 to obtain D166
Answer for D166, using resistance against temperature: -0.18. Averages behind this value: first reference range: 50.6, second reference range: 43.8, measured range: 54.3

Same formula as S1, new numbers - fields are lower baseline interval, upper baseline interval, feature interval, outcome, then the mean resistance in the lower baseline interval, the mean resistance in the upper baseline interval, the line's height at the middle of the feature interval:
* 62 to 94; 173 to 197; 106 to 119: 7.0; 55.2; 45.6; 52.1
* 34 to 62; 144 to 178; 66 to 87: 2.1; 61.9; 55.3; 60.2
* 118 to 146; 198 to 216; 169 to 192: -1.6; 48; 41.7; 43.9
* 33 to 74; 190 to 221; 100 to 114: 6.4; 60.1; 43.2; 54.1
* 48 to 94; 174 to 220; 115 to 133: 4.5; 57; 44.1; 51.5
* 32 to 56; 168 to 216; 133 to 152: -2.7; 62.1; 44.8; 50.6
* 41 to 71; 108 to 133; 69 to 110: -2.1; 60.2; 33.6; 46.4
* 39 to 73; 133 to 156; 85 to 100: 1.3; 60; 58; 59.2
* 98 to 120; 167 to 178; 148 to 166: -4.6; 31.3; 50.5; 45.8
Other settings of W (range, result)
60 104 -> 39.5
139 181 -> 45.2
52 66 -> 56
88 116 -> 16.2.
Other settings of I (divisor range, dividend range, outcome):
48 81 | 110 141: 0.70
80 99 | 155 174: 1.00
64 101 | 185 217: 0.79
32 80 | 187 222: 0.73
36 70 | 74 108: 0.83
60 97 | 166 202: 0.84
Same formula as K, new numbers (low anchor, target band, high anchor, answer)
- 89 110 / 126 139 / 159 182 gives -0.07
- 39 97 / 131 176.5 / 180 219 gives -0.15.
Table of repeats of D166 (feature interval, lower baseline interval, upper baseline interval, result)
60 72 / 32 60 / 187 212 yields 0.040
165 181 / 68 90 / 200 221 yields -0.089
